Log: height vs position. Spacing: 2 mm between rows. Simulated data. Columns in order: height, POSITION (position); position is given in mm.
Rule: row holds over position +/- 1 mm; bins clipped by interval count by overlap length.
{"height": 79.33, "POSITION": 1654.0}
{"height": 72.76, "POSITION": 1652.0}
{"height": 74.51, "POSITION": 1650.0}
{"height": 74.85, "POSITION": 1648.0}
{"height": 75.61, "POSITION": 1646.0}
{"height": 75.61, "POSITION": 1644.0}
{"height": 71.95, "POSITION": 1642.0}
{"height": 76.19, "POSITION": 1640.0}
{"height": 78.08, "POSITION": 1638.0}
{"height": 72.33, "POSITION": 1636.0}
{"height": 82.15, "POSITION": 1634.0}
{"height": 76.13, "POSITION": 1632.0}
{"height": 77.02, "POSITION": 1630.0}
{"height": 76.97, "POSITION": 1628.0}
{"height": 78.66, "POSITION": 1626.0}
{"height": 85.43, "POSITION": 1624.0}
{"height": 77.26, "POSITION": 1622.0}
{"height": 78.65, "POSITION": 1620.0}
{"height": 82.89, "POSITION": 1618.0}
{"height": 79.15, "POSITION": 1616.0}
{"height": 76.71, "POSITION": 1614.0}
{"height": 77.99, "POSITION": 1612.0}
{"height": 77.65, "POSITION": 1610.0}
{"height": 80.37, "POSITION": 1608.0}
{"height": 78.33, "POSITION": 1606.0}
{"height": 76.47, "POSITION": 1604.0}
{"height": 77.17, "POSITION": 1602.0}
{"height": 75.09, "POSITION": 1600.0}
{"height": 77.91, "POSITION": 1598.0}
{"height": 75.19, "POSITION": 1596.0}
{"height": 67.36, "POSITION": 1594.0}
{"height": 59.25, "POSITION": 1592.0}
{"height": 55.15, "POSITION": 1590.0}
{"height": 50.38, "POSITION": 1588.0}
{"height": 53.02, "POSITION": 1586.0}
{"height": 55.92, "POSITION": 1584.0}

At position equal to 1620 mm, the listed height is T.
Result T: 78.65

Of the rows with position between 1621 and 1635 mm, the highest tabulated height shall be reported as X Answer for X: 85.43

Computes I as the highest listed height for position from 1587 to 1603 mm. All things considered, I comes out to 77.91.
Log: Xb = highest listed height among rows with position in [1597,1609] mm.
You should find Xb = 80.37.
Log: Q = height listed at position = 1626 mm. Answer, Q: 78.66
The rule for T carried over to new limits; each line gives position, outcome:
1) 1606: 78.33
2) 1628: 76.97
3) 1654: 79.33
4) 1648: 74.85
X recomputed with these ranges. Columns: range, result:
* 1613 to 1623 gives 82.89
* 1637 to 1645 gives 78.08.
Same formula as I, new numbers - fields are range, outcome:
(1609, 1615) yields 77.99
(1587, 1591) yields 55.15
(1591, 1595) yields 67.36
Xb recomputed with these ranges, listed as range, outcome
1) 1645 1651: 75.61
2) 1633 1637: 82.15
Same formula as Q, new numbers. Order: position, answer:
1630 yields 77.02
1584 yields 55.92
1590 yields 55.15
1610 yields 77.65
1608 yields 80.37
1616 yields 79.15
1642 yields 71.95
